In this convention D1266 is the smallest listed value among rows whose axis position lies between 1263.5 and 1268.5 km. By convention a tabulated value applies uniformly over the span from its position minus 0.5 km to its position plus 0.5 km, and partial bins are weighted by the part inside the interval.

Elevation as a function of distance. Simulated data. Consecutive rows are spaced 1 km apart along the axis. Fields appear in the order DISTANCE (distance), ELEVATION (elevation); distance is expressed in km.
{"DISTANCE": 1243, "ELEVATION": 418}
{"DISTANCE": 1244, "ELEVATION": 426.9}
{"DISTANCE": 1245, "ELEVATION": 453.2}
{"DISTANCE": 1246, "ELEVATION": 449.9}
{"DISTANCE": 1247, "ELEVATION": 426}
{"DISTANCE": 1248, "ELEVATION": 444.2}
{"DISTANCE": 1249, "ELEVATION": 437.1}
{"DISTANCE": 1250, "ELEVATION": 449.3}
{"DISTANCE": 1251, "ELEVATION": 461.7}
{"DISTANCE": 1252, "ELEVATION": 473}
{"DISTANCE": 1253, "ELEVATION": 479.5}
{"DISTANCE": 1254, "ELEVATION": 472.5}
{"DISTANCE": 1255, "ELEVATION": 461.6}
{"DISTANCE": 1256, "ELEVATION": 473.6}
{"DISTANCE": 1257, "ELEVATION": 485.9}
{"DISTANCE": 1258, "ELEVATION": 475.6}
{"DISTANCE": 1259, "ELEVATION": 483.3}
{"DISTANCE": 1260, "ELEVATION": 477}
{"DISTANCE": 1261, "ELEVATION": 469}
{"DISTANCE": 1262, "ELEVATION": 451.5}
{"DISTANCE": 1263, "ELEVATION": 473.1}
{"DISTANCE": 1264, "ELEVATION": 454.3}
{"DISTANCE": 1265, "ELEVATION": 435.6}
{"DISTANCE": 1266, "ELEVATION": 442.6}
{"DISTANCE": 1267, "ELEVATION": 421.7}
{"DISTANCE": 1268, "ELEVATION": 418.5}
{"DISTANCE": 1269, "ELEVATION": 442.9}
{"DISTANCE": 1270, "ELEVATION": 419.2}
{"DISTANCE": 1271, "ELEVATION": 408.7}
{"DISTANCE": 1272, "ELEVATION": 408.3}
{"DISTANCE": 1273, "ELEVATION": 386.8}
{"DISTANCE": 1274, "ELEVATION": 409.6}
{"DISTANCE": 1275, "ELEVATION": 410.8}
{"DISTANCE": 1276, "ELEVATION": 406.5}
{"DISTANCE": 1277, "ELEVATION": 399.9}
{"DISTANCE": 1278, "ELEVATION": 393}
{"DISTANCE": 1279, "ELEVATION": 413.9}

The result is 418.5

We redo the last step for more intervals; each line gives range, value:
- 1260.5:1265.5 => 435.6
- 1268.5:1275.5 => 386.8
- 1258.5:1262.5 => 451.5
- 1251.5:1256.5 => 461.6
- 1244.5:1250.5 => 426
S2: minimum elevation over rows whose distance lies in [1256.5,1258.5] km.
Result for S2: 475.6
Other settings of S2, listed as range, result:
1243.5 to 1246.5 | 426.9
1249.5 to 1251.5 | 449.3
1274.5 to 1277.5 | 399.9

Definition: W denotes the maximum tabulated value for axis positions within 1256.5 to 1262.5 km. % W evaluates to 485.9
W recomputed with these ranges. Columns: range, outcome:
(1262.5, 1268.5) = 473.1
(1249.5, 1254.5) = 479.5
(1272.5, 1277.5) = 410.8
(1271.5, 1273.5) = 408.3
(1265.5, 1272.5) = 442.9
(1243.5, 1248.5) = 453.2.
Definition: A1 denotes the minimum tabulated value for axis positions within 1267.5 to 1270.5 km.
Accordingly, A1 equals 418.5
